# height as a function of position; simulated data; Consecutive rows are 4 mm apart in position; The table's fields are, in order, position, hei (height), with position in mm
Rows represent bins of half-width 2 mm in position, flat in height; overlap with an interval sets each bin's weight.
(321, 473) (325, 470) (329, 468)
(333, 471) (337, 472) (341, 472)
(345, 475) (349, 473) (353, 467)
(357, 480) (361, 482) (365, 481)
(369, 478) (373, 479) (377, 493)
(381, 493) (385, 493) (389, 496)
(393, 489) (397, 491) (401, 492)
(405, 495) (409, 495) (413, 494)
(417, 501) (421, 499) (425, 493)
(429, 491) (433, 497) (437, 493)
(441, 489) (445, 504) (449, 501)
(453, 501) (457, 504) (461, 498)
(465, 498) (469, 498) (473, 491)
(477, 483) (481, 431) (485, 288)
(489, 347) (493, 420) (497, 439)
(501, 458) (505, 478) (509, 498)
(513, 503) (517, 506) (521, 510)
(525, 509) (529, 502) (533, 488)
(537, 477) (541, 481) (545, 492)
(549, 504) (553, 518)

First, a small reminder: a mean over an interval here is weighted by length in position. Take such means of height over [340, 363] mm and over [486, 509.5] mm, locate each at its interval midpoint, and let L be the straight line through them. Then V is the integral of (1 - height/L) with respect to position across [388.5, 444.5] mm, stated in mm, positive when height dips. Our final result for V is -4.8 mm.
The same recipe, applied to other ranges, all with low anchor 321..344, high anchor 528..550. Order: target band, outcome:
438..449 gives -0.4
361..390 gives -0.7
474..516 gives 4.2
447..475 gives -0.9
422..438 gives -0.5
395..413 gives -0.6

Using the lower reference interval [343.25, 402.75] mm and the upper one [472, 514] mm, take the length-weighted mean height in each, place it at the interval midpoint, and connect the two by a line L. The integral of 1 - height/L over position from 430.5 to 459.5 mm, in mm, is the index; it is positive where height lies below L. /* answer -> -2.7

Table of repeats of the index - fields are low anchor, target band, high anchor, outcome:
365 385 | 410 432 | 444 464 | 0.0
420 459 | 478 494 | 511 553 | 3.9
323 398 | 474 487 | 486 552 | 1.8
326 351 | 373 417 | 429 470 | -0.7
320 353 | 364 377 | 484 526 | -0.4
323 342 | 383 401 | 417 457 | -0.2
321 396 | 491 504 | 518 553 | 1.4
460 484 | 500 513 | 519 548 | 0.1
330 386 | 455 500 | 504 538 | 4.3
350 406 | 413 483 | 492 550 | -1.0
